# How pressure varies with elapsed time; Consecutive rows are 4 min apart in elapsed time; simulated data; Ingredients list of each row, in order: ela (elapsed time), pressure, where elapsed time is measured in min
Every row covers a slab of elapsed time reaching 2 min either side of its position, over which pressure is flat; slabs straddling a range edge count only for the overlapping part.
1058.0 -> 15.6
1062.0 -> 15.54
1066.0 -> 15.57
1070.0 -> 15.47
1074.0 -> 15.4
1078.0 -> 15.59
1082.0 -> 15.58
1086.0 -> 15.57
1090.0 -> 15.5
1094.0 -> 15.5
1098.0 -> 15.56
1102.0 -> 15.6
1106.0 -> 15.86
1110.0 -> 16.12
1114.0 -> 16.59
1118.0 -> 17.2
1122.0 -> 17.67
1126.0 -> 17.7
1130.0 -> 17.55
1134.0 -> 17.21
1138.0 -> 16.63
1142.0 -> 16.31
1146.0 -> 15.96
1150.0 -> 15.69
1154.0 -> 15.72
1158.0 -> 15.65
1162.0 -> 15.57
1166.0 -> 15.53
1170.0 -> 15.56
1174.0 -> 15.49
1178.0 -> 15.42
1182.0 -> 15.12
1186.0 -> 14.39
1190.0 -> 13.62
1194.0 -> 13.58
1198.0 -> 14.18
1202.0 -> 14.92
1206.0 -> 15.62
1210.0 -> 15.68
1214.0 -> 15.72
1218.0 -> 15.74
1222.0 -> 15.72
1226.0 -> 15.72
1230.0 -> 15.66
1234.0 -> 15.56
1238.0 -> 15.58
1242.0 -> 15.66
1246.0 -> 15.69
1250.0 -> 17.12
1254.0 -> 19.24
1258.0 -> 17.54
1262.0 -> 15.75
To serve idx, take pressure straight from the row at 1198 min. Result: 14.18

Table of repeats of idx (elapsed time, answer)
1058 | 15.6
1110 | 16.12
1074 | 15.4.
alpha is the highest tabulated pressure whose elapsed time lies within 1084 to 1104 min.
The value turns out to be 15.6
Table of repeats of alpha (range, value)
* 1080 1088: 15.58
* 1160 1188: 15.57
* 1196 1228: 15.74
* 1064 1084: 15.59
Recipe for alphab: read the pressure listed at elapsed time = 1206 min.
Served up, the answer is 15.62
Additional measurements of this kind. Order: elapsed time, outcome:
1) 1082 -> 15.58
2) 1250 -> 17.12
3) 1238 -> 15.58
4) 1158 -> 15.65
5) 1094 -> 15.5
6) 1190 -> 13.62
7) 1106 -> 15.86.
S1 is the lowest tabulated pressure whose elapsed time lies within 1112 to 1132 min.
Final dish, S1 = 16.59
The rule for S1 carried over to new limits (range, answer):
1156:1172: 15.53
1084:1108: 15.5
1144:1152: 15.69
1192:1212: 13.58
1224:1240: 15.56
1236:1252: 15.58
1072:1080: 15.4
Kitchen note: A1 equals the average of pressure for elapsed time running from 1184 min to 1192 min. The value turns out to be 14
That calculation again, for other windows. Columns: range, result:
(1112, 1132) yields 17.3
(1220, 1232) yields 15.7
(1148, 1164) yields 15.7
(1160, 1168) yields 15.6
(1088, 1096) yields 15.5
